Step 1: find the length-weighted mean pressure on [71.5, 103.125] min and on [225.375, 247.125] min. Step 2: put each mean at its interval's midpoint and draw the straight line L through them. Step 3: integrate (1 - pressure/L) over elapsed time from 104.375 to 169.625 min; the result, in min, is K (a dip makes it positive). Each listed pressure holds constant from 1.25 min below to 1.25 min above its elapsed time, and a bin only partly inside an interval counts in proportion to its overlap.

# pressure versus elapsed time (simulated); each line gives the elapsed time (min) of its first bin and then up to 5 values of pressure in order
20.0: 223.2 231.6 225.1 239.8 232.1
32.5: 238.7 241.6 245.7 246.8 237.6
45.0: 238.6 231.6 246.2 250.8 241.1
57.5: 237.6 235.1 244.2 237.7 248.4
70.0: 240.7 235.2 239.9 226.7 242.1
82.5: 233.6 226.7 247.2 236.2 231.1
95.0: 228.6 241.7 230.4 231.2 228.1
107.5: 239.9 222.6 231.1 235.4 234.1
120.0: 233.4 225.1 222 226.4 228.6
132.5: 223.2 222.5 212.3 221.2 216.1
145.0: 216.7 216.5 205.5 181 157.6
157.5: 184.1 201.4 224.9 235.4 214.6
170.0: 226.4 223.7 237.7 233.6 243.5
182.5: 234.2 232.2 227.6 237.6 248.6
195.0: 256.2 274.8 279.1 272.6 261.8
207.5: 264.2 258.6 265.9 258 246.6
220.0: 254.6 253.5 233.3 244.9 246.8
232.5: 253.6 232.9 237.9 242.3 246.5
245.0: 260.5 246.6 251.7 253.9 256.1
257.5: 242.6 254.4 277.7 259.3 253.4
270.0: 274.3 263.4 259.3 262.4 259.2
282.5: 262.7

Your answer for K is 5.61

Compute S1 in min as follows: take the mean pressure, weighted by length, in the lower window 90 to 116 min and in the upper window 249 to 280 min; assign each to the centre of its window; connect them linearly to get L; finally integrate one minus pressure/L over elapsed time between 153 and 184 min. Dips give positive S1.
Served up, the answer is 3.3 min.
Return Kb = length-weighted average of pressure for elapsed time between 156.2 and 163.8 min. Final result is 203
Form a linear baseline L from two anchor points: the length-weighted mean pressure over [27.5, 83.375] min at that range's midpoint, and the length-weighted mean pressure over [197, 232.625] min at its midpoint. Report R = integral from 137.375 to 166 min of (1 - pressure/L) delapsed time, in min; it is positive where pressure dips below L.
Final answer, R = 5.1 min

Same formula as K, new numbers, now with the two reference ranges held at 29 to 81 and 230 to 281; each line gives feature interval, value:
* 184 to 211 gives -0.6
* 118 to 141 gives 2.0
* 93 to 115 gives 1.0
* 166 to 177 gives 1.0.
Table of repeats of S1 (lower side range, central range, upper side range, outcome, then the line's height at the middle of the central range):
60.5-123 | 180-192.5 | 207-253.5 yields 0.5 min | 245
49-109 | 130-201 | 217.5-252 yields 5.3 min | 243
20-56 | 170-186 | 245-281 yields 1.1 min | 251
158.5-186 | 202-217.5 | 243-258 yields -1.5 min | 239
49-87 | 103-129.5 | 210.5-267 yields 1.4 min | 243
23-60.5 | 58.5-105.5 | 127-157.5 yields -1.9 min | 227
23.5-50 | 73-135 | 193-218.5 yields 4.1 min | 248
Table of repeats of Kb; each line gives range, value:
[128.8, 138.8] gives 222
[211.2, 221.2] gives 256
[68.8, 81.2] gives 237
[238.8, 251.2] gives 250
